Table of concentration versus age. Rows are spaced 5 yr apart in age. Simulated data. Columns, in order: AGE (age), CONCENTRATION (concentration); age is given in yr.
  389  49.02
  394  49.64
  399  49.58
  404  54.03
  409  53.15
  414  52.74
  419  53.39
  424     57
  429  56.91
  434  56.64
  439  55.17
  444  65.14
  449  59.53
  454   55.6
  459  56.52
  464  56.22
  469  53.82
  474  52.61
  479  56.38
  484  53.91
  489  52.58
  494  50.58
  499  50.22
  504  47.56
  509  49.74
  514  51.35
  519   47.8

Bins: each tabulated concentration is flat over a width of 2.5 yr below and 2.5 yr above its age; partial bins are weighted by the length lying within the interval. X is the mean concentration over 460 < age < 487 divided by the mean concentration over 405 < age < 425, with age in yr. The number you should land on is 1.02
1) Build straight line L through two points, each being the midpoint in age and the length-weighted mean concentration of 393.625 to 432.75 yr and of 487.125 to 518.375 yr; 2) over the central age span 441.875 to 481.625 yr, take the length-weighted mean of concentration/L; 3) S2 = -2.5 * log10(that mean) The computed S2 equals -0.10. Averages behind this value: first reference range 53.6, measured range 56.9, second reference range 50.1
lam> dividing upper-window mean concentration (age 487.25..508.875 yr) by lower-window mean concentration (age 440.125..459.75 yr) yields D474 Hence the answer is 0.85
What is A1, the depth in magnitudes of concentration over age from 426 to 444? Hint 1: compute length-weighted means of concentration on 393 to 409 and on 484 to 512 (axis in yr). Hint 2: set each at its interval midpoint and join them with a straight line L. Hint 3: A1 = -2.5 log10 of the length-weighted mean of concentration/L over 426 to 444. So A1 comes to -0.13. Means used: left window 51.5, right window 50.5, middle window 57.5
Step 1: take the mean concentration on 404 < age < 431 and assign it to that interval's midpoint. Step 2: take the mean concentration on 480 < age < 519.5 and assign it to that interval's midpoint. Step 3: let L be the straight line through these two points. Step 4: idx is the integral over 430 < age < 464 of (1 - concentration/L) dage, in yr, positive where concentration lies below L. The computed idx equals -3.01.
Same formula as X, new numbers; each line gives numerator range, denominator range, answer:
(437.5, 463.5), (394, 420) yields 1.12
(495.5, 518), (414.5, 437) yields 0.89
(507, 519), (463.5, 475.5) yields 0.93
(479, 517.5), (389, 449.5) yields 0.93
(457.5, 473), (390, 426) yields 1.05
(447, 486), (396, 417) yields 1.06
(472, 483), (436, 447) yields 0.91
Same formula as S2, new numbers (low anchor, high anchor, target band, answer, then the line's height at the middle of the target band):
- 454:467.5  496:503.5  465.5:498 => -0.02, 52.5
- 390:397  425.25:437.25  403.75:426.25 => -0.01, 53.6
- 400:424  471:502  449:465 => -0.07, 53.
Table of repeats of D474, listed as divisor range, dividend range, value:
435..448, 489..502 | 0.85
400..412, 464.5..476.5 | 1.01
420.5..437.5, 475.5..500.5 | 0.93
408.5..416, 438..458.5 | 1.11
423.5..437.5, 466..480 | 0.95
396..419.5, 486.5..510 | 0.96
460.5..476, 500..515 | 0.91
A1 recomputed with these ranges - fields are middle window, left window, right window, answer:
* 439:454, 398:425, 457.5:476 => -0.11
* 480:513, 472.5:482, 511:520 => 0.03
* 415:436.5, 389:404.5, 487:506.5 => -0.11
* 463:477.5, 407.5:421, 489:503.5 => -0.06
